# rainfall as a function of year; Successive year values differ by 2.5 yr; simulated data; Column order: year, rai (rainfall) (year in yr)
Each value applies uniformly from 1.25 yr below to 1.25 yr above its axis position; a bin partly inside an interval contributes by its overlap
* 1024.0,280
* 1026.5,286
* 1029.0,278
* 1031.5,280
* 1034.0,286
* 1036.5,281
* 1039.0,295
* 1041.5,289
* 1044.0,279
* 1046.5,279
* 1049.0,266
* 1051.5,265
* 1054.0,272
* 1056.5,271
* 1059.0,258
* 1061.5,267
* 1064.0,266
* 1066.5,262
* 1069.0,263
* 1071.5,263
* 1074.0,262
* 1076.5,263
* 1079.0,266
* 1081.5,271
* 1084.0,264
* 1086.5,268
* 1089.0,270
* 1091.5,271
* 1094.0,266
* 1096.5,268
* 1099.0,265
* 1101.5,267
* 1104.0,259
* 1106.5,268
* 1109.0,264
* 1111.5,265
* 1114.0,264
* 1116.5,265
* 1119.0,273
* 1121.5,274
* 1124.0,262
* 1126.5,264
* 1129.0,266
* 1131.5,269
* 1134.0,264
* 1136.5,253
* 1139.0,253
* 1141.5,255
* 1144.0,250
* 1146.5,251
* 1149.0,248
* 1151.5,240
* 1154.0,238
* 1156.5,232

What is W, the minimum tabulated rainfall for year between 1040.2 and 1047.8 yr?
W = 279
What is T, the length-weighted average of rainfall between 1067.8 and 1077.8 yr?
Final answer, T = 263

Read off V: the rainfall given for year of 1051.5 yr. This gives 265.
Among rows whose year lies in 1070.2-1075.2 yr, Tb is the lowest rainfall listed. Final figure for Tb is 262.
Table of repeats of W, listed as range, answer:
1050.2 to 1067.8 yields 258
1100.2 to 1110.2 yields 259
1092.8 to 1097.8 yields 266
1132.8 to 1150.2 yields 248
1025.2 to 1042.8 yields 278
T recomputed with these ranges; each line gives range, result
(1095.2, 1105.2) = 265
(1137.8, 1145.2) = 253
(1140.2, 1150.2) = 251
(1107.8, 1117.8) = 265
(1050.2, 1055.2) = 268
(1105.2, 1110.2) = 266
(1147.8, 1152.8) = 244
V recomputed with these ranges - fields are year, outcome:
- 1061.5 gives 267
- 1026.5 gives 286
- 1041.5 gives 289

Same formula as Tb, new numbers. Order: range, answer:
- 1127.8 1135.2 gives 264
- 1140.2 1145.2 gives 250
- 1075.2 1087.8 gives 263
